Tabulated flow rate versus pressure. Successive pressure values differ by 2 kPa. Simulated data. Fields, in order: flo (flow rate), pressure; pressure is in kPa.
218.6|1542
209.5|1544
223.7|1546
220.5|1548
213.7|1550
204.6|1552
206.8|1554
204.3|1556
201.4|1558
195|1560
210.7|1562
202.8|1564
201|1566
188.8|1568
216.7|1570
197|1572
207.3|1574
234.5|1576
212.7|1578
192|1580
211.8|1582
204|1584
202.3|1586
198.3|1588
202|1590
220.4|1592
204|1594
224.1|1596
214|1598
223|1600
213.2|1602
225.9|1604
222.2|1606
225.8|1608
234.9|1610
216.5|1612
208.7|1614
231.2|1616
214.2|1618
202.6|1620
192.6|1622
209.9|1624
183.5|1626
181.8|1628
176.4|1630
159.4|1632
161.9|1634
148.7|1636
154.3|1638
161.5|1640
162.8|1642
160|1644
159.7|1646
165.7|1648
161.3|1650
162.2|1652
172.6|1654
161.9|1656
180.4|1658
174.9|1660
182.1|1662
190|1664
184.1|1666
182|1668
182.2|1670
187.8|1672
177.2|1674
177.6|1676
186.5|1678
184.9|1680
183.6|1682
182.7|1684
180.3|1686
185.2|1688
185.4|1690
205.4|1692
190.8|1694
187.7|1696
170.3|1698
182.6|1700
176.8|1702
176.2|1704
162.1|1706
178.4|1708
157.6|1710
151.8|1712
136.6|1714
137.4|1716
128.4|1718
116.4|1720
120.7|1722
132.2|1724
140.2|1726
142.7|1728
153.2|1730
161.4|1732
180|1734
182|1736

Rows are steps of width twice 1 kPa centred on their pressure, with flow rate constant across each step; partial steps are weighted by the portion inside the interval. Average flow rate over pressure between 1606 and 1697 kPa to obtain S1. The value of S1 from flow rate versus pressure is 184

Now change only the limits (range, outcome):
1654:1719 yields 175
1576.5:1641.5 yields 201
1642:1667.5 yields 171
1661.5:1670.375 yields 184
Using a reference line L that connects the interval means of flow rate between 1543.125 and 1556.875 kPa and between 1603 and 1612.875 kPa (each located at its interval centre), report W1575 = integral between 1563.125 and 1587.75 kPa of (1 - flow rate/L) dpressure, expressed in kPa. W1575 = 1.4 kPa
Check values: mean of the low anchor 212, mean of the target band 206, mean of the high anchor 225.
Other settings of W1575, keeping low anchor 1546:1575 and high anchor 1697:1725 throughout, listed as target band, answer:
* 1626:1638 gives 0.94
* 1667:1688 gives -2.40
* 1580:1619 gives -4.77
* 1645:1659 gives 0.54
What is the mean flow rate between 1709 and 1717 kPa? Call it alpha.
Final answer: 146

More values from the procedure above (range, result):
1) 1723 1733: 146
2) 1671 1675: 182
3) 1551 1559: 204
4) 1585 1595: 205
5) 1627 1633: 173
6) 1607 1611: 230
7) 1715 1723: 126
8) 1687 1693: 192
